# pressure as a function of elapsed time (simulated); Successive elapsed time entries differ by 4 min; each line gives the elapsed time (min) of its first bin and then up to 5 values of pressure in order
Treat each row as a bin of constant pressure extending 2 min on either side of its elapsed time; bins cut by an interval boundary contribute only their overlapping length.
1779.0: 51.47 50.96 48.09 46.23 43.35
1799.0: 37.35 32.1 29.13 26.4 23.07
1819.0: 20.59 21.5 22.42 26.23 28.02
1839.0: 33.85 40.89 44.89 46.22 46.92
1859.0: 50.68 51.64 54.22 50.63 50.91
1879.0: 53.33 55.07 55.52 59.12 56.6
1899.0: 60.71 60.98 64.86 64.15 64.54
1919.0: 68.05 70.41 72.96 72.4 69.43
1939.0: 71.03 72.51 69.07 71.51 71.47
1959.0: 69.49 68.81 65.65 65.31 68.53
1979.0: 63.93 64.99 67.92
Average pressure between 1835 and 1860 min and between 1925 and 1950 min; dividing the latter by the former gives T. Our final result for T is 1.68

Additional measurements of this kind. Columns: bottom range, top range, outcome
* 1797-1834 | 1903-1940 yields 2.57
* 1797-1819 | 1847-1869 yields 1.72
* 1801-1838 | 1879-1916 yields 2.32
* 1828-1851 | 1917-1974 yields 1.98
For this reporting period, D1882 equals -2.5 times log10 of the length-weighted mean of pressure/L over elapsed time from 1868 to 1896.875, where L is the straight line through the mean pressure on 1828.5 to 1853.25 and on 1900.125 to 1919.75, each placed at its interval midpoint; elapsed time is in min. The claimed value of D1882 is -0.03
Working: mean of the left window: 36.5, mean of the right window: 64.1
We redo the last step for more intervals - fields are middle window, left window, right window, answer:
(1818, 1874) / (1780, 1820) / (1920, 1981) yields 0.21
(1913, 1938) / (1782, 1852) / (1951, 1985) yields -0.20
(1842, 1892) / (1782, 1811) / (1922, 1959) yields 0.09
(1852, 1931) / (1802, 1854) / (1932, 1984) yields -0.19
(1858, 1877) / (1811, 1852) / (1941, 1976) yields -0.25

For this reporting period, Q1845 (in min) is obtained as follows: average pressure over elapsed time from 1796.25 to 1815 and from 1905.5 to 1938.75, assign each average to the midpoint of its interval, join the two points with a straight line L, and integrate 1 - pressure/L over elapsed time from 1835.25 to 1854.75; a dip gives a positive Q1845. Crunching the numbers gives 1.4 min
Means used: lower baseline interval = 30.9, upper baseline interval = 68.5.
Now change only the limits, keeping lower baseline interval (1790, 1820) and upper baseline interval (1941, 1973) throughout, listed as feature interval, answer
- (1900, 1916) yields -1.7 min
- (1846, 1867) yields -1.9 min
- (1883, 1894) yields -0.9 min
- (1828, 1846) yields 3.5 min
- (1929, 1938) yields -1.0 min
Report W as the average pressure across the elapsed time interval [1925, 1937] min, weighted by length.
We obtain 71.6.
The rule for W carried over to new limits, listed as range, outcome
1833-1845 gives 34.3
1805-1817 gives 26.2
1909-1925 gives 66.8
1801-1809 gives 30.6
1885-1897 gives 57.1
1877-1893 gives 55.8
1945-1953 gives 70.3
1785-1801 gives 43.8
